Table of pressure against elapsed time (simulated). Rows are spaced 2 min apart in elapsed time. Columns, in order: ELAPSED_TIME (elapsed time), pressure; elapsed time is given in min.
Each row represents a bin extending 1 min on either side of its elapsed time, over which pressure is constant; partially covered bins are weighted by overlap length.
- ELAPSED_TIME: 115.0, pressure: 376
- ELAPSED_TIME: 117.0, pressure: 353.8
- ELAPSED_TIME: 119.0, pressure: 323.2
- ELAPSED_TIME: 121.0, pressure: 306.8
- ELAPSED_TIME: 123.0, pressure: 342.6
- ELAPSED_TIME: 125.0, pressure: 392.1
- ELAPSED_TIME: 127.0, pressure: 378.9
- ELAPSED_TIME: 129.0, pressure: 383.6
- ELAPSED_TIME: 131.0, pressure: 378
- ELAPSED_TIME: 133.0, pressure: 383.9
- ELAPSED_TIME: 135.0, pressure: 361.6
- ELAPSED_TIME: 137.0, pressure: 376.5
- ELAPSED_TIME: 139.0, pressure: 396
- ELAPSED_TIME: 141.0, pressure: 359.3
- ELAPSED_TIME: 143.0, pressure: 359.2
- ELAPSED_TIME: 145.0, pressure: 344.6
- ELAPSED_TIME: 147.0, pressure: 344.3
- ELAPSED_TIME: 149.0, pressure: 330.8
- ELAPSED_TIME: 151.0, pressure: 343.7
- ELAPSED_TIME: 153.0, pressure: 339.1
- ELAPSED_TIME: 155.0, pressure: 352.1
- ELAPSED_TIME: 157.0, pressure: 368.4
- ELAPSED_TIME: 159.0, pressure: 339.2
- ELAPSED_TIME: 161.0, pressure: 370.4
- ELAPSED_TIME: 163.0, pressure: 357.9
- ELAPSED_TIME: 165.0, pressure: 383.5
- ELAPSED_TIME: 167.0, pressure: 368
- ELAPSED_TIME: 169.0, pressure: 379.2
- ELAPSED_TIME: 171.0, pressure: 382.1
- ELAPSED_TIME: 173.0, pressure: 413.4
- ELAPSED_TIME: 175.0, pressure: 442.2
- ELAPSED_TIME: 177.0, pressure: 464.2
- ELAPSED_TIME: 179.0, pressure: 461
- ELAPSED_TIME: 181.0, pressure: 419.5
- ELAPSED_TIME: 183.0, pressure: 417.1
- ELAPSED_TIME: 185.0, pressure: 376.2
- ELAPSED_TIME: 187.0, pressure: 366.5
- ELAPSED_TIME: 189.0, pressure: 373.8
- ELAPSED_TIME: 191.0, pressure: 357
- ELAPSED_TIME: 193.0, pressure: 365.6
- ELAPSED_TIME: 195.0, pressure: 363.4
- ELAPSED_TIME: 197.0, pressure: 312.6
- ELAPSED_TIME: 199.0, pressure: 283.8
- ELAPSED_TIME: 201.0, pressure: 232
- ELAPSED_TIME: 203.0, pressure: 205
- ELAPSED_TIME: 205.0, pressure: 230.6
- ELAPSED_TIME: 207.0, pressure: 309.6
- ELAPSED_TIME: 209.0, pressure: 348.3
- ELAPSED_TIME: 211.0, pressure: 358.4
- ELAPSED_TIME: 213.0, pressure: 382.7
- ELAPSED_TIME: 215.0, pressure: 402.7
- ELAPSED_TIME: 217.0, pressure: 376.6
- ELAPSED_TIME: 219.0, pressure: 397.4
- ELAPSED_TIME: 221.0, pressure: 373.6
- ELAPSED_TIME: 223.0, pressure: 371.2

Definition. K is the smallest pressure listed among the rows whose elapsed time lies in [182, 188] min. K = 366.5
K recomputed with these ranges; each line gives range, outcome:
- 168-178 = 379.2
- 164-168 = 368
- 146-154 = 330.8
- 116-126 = 306.8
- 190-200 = 283.8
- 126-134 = 378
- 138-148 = 344.3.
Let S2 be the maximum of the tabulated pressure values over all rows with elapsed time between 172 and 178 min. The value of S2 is 464.2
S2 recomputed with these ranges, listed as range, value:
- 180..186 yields 419.5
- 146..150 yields 344.3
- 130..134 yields 383.9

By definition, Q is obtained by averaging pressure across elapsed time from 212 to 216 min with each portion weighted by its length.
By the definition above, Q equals 393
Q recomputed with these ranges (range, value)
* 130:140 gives 379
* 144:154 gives 340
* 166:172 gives 376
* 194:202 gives 298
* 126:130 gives 381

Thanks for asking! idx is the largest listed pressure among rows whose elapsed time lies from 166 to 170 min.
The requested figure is 379.2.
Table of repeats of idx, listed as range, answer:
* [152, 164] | 370.4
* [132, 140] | 396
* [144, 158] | 368.4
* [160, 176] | 442.2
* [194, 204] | 363.4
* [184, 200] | 376.2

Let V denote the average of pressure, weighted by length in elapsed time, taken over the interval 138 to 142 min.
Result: 378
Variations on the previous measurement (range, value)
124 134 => 383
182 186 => 397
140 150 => 348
